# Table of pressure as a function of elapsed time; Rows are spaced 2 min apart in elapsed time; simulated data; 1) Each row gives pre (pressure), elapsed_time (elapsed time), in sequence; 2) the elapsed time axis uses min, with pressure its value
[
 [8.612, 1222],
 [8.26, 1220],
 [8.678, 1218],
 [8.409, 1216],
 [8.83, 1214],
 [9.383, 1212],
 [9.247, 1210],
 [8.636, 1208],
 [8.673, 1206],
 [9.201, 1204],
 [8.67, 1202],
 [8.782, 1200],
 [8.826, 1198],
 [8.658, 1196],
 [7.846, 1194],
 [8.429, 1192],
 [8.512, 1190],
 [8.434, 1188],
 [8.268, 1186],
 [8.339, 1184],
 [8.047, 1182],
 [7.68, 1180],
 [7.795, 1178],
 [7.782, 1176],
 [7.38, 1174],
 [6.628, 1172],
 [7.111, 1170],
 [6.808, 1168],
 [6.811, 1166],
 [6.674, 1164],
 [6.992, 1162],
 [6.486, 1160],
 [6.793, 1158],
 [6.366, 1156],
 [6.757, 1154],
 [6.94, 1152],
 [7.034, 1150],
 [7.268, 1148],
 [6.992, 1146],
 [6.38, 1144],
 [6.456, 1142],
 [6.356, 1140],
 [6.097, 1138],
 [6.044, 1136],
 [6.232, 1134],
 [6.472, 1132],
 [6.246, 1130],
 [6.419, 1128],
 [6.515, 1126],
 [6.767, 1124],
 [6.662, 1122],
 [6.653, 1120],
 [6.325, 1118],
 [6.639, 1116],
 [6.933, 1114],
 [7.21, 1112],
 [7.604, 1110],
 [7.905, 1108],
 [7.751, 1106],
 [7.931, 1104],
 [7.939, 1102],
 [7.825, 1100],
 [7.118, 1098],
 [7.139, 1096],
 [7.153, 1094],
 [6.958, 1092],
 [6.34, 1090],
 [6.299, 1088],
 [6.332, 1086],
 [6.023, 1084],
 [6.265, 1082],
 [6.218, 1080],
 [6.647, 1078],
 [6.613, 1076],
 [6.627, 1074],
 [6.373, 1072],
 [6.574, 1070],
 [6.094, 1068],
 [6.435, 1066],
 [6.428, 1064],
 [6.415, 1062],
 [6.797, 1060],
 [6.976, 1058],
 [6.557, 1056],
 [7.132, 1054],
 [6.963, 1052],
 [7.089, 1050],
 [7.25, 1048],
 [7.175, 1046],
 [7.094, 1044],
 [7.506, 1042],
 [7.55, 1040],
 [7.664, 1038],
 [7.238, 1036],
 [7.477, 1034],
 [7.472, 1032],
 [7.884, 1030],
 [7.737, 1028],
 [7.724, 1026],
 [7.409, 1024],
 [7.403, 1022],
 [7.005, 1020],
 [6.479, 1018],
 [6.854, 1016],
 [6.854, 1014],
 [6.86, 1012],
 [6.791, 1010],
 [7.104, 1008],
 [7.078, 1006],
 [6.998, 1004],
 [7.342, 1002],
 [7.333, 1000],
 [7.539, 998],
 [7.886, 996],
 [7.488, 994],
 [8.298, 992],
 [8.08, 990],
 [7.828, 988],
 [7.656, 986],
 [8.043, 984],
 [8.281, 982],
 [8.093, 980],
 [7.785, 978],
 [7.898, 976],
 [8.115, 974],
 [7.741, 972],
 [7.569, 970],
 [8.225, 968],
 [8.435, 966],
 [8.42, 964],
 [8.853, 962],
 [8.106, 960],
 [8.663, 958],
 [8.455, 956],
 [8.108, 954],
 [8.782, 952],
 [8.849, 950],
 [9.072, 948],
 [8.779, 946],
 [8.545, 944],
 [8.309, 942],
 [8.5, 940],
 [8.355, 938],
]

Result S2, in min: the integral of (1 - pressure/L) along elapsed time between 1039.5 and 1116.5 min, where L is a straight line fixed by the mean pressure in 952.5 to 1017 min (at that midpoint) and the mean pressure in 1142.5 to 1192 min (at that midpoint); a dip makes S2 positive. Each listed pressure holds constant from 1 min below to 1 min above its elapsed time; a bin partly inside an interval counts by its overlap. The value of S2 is 6.2 min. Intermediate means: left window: 7.78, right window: 7.28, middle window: 6.92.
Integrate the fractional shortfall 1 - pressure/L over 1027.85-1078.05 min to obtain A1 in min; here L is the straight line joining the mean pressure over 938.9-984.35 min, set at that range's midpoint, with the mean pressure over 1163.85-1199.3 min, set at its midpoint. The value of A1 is 7.0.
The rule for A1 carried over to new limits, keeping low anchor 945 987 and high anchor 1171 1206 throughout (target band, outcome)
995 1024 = 4.0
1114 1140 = 5.6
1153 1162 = 1.7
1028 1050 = 2.2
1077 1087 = 2.4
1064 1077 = 2.8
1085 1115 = 3.7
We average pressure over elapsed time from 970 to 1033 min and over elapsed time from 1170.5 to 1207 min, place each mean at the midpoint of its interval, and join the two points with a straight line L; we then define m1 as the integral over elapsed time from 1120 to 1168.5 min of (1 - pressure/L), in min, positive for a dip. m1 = 8.66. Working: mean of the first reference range 7.52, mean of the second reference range 8.2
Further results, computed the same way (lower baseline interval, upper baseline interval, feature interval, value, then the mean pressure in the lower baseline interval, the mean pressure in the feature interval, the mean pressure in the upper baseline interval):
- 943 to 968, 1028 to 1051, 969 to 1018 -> 3.1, 8.57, 7.54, 7.41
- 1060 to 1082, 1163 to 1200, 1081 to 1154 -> 2.1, 6.45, 6.81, 7.81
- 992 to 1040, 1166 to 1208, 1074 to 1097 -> 3.2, 7.31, 6.55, 8.08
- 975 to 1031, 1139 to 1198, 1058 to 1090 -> 4.3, 7.49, 6.42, 7.34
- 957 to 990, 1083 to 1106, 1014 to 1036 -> 1.0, 8.11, 7.32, 7.04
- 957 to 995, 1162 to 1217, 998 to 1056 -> 6.2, 8.08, 7.22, 8.12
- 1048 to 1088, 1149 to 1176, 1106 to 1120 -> -0.9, 6.57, 7.12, 6.86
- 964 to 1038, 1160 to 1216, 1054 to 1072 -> 2.7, 7.57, 6.56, 8.07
